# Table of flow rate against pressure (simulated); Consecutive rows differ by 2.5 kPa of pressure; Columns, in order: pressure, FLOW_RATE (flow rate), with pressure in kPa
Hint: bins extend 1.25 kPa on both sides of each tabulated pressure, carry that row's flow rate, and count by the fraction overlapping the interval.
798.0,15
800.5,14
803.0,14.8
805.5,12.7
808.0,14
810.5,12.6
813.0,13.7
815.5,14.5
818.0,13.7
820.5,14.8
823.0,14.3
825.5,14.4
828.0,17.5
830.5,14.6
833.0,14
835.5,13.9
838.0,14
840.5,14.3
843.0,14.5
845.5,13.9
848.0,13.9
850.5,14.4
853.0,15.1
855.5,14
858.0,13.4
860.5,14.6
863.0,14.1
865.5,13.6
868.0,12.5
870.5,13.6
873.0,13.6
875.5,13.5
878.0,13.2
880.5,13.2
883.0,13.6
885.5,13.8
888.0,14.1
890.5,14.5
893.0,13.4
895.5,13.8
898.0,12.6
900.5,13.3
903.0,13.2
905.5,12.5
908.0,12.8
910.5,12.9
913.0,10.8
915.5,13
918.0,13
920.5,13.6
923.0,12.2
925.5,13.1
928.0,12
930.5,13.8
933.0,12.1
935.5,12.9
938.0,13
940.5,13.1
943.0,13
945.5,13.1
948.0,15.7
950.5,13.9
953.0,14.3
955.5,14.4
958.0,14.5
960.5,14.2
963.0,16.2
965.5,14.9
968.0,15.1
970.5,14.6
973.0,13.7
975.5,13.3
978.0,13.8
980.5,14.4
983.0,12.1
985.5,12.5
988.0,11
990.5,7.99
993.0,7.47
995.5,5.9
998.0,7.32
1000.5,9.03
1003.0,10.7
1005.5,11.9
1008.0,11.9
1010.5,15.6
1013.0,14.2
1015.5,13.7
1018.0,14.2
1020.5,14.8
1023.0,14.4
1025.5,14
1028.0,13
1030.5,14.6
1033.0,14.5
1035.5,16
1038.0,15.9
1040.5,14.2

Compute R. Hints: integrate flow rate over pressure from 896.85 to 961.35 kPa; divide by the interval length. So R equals 13.2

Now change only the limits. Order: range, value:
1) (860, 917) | 13.3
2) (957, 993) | 13.2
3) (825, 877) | 14.2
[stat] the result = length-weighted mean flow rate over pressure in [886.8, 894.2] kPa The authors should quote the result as 14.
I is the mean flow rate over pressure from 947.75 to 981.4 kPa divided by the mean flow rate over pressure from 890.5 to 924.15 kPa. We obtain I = 1.1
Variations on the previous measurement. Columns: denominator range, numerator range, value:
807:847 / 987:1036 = 0.84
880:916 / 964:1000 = 0.89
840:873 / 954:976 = 1.04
